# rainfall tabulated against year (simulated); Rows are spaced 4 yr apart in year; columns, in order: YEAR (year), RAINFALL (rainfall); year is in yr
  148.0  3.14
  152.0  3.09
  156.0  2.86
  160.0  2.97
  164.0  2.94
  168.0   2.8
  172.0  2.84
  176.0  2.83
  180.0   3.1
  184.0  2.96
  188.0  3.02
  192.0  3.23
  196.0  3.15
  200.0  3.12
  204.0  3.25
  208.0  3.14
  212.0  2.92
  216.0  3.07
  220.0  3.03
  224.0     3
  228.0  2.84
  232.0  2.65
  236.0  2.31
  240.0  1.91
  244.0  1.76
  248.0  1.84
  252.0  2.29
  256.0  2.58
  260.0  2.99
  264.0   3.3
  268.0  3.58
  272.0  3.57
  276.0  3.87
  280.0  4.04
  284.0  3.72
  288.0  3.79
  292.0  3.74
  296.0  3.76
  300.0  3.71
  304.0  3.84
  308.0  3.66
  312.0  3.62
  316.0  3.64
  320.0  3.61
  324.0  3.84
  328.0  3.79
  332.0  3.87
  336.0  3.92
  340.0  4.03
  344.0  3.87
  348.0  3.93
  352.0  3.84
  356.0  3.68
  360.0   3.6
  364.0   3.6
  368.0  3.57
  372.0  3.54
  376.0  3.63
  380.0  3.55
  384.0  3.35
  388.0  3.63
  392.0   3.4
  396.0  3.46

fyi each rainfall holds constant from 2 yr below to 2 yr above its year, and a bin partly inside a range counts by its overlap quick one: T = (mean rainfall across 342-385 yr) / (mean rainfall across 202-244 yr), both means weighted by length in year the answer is 1.3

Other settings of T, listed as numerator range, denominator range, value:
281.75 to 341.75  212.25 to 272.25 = 1.40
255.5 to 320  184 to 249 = 1.30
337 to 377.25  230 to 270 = 1.48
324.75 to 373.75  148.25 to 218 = 1.25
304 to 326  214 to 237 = 1.30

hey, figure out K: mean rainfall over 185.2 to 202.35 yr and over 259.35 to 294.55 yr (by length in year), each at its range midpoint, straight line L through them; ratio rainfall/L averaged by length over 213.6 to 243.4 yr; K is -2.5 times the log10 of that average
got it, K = 0.25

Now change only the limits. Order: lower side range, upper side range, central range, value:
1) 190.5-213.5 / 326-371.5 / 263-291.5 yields -0.07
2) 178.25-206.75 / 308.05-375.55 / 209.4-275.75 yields 0.20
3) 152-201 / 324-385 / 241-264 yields 0.37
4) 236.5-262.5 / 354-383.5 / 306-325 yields -0.22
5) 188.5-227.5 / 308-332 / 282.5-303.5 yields -0.06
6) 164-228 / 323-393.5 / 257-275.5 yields -0.01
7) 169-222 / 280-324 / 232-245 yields 0.49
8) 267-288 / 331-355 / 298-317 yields 0.04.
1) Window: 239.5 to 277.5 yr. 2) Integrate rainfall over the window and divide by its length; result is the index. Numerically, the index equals 2.79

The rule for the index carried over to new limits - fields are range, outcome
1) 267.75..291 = 3.77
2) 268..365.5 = 3.77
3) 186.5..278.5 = 2.89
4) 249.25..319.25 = 3.5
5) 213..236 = 2.87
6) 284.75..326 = 3.72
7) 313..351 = 3.83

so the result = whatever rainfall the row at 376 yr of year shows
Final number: 3.63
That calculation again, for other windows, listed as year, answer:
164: 2.94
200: 3.12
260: 2.99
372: 3.54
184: 2.96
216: 3.07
